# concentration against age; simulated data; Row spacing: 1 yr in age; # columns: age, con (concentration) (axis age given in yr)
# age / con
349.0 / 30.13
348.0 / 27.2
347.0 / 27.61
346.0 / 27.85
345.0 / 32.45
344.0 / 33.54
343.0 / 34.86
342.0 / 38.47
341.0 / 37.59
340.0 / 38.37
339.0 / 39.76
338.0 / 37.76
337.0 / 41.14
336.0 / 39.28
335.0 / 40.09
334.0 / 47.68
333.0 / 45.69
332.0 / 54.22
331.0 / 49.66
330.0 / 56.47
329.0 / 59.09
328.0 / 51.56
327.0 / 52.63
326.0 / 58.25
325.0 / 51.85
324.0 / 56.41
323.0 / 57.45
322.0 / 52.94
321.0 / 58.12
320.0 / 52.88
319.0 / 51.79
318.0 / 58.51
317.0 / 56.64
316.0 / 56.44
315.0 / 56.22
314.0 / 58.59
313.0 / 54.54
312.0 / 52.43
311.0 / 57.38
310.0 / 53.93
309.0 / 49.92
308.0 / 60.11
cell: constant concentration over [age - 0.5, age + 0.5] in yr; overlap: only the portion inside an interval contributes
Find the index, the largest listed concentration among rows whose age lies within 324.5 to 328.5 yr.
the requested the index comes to 58.25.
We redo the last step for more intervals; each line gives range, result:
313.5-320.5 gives 58.59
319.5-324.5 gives 58.12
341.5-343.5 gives 38.47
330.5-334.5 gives 54.22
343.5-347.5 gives 33.54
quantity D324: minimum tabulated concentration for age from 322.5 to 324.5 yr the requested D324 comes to 56.41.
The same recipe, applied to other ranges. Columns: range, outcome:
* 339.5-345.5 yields 32.45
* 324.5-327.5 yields 51.85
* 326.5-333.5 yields 45.69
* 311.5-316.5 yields 52.43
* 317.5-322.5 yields 51.79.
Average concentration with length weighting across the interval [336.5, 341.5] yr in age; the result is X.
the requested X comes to 38.9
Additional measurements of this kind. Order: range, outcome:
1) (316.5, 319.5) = 55.6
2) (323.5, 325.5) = 54.1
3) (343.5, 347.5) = 30.4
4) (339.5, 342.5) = 38.1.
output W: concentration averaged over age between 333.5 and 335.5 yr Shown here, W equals 43.9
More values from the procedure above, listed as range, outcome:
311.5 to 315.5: 55.4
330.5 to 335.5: 47.5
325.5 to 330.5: 55.6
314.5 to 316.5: 56.3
